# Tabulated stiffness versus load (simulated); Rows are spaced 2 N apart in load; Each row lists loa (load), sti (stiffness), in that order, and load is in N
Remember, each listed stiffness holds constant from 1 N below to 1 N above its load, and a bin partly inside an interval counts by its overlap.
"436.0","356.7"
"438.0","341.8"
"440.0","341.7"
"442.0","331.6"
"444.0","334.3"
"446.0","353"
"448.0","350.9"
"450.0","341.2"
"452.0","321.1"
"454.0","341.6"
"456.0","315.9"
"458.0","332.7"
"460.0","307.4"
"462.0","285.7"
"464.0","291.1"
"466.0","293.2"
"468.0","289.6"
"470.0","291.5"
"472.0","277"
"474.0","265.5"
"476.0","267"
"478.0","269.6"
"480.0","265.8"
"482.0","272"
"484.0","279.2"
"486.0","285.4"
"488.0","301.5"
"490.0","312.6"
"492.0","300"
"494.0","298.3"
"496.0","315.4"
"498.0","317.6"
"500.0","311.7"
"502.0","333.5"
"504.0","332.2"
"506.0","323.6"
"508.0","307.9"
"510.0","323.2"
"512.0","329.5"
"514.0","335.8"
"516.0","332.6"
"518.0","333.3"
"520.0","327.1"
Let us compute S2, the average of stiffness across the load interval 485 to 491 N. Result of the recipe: 300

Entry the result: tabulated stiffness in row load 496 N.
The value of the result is 315.4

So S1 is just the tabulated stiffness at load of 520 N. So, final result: 327.1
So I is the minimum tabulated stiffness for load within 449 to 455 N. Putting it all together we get 321.1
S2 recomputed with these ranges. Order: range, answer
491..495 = 299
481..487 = 279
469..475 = 278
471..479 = 270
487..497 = 306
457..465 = 304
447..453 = 338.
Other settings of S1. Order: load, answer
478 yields 269.6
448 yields 350.9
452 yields 321.1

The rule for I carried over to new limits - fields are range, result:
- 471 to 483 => 265.5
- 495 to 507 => 311.7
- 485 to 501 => 285.4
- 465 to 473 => 277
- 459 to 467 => 285.7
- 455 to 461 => 307.4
